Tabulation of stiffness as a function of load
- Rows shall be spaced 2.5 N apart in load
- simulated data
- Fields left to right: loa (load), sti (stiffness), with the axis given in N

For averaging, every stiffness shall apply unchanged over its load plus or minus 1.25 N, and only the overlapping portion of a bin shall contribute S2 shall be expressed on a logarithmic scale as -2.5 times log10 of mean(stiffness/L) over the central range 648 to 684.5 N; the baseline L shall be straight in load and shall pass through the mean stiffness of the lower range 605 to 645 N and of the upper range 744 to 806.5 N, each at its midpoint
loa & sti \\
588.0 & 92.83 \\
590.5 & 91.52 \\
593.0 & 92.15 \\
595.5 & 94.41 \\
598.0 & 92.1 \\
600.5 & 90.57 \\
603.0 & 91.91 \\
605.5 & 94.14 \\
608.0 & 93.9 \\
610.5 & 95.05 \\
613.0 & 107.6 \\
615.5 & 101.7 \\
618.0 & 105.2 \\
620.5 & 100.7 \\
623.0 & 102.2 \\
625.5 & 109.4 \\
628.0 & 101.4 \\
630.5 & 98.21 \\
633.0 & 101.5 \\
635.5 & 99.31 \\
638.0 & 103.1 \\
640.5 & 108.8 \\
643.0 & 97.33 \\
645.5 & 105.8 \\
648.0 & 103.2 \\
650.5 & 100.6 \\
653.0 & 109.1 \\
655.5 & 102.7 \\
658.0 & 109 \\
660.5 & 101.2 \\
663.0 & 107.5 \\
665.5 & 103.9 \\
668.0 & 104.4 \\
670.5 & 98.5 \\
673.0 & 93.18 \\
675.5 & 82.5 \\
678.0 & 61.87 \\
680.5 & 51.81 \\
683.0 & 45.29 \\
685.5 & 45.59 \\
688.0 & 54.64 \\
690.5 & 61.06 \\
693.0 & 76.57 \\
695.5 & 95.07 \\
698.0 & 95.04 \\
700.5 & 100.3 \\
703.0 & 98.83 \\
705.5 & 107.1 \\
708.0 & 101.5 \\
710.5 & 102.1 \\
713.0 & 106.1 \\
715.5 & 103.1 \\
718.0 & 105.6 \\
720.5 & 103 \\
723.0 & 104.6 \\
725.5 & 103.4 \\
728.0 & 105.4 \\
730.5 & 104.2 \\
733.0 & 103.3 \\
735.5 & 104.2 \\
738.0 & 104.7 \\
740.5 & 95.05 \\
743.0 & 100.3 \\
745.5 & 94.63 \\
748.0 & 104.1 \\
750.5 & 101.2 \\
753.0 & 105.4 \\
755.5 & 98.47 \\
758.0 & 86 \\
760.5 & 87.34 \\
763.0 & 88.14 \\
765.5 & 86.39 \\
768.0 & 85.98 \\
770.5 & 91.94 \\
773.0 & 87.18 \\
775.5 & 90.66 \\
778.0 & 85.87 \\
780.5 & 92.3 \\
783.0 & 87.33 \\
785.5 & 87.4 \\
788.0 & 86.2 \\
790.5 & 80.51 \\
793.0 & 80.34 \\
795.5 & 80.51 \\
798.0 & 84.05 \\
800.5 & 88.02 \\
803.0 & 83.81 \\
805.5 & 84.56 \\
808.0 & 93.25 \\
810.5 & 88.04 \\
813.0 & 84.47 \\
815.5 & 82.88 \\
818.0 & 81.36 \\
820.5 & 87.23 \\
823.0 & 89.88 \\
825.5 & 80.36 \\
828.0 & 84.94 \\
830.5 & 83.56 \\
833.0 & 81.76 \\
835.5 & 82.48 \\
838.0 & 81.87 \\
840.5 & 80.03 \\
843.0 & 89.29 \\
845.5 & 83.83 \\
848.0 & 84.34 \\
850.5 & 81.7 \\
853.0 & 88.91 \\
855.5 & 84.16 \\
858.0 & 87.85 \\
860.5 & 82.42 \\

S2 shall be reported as 0.08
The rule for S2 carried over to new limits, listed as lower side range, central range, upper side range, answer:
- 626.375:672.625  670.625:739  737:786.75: 0.09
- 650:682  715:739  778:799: -0.17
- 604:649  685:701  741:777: 0.27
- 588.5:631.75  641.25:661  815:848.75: -0.10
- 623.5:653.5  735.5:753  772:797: -0.12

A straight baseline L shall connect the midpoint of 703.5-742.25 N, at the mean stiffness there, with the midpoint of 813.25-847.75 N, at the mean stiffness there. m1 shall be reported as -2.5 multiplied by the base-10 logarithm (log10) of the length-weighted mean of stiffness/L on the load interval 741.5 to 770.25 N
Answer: 0.04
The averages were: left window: 103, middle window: 94.3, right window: 83.8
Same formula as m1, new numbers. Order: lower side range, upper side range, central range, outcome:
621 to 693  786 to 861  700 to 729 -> -0.16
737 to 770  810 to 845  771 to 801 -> 0.05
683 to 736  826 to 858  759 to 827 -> 0.01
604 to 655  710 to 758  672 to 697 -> 0.46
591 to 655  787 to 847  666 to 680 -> 0.11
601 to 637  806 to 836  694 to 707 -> -0.06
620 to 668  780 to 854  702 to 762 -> -0.08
